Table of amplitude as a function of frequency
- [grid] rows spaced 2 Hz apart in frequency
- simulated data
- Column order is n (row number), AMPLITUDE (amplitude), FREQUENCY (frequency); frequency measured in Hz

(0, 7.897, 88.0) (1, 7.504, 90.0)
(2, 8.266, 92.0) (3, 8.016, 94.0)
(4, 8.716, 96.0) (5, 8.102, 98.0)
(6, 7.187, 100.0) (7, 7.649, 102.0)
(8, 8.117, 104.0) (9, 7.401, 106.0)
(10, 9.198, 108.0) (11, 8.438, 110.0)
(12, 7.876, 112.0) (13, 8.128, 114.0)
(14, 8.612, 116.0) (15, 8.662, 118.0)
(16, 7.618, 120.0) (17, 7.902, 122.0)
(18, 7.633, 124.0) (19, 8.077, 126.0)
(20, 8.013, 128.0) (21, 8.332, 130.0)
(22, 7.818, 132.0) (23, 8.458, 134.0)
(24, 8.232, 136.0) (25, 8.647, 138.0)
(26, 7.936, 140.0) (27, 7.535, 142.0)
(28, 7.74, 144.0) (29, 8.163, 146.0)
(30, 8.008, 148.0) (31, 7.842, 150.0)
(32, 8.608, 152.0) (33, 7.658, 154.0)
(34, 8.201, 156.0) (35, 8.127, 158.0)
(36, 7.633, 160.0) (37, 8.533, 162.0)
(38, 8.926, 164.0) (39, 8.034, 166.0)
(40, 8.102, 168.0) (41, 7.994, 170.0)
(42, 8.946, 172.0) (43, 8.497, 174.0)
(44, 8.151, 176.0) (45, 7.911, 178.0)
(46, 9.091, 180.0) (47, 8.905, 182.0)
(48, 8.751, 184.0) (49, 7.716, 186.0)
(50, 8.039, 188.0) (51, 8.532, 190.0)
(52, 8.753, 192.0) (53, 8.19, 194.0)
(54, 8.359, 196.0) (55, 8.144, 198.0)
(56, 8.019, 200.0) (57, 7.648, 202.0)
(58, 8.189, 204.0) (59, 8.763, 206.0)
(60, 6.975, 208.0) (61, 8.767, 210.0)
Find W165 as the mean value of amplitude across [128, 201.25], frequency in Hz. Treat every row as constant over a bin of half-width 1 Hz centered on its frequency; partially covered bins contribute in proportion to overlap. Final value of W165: 8.23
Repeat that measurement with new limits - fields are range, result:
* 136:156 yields 8.04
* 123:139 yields 8.15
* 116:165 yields 8.11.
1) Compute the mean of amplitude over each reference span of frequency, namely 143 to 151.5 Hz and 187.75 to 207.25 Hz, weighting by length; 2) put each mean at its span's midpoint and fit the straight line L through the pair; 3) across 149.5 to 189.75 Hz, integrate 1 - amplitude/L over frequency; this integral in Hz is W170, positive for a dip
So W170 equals -1.0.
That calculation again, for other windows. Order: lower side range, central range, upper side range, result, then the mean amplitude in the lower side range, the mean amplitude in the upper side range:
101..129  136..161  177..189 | 0.7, 8.09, 8.4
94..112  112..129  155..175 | 0.2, 8.08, 8.3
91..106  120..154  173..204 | 0.3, 7.97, 8.31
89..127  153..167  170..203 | 0.1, 8.06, 8.34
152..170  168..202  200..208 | -1.1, 8.17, 8.02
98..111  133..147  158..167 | 0.1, 8.01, 8.26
